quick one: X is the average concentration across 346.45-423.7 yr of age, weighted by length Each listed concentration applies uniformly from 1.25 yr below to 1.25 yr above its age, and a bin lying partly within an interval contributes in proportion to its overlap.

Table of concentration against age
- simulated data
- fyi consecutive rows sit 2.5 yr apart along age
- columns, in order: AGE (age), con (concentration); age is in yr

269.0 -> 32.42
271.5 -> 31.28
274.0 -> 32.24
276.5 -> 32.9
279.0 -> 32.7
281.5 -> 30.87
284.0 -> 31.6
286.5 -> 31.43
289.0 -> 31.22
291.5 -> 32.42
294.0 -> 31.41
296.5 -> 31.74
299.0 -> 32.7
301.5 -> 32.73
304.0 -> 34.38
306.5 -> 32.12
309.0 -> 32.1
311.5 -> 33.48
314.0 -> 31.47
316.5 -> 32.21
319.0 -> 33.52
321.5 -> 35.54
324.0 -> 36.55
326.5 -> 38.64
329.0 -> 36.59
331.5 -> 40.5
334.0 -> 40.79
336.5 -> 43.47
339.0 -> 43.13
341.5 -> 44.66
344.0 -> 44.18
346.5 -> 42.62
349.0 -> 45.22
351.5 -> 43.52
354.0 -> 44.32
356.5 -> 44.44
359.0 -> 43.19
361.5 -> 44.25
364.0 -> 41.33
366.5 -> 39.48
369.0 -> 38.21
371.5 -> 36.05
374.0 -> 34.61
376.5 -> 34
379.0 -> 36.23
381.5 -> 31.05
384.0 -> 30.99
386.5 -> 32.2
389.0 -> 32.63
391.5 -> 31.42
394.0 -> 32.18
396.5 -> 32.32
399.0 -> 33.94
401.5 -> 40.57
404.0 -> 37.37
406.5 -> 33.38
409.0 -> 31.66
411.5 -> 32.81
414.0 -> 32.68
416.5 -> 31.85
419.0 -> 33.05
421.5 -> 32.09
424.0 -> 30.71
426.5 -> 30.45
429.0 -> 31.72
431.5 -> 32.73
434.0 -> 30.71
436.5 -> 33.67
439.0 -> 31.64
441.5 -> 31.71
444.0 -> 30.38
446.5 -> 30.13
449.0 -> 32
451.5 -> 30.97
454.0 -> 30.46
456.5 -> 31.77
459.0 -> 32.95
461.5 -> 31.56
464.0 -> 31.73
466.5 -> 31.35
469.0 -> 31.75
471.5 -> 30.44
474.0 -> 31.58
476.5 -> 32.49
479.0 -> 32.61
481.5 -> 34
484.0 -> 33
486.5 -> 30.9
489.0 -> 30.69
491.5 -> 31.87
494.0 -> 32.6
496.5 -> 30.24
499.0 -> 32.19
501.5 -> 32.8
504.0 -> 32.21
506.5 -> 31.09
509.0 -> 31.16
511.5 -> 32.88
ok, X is 36.3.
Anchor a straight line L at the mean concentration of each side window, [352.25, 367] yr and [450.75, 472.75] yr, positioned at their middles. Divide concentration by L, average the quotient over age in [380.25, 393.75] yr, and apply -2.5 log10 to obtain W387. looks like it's 0.25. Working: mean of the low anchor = 43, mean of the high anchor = 31.5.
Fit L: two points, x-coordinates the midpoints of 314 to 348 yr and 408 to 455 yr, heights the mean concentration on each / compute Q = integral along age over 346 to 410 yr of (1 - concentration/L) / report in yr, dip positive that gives -2.5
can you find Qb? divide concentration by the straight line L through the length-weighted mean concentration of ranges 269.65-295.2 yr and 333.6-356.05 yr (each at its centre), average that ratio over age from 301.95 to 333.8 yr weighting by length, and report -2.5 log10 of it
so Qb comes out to 0.11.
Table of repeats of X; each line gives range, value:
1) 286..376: 37.6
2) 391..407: 34.6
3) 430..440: 32.2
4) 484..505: 31.8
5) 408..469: 31.7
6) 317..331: 36.2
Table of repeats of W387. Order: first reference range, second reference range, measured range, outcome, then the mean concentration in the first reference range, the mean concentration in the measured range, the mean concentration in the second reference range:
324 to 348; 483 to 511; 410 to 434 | 0.14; 41.4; 31.9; 31.7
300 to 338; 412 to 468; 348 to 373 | -0.22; 35.6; 41.9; 31.7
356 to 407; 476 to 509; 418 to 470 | 0.07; 36.1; 31.6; 32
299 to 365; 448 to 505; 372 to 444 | 0.07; 38.9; 32.9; 31.8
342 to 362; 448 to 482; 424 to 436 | 0.13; 44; 31.5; 31.8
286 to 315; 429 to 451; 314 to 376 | -0.24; 32.3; 40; 31.6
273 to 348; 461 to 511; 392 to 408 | -0.04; 35.4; 34.7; 31.8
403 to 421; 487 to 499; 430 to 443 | 0.02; 33.2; 32.1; 31.4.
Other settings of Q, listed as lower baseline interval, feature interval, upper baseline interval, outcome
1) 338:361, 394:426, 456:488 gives 3.91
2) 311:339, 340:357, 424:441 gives -3.92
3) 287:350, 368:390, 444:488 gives 0.35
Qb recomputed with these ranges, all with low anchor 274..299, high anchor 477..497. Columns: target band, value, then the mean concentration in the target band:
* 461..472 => 0.02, 31.4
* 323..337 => -0.22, 39.3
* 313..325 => -0.06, 33.9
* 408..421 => -0.01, 32.4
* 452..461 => 0.01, 31.6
